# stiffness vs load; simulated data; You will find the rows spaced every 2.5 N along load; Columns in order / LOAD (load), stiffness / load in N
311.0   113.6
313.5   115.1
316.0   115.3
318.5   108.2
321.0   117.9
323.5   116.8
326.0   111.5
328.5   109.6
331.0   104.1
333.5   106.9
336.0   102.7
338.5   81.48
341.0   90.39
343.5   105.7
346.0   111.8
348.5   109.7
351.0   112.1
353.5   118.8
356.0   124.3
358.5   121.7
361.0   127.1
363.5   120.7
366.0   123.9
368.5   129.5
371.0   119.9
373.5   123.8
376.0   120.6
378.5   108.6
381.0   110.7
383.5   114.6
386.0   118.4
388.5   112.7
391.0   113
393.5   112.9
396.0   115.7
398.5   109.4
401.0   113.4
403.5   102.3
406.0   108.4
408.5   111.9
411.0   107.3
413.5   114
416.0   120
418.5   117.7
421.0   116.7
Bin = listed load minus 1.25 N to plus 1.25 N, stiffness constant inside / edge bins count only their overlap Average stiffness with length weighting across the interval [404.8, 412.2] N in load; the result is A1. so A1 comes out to 109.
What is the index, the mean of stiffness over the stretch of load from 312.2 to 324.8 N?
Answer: 115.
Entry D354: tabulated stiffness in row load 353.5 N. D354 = 118.8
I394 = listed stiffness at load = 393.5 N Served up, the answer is 112.9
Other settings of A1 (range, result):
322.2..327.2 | 114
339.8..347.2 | 103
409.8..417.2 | 114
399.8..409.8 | 109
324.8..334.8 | 108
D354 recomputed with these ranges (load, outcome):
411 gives 107.3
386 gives 118.4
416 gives 120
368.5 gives 129.5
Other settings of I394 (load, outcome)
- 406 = 108.4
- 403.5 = 102.3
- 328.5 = 109.6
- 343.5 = 105.7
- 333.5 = 106.9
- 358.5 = 121.7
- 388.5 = 112.7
